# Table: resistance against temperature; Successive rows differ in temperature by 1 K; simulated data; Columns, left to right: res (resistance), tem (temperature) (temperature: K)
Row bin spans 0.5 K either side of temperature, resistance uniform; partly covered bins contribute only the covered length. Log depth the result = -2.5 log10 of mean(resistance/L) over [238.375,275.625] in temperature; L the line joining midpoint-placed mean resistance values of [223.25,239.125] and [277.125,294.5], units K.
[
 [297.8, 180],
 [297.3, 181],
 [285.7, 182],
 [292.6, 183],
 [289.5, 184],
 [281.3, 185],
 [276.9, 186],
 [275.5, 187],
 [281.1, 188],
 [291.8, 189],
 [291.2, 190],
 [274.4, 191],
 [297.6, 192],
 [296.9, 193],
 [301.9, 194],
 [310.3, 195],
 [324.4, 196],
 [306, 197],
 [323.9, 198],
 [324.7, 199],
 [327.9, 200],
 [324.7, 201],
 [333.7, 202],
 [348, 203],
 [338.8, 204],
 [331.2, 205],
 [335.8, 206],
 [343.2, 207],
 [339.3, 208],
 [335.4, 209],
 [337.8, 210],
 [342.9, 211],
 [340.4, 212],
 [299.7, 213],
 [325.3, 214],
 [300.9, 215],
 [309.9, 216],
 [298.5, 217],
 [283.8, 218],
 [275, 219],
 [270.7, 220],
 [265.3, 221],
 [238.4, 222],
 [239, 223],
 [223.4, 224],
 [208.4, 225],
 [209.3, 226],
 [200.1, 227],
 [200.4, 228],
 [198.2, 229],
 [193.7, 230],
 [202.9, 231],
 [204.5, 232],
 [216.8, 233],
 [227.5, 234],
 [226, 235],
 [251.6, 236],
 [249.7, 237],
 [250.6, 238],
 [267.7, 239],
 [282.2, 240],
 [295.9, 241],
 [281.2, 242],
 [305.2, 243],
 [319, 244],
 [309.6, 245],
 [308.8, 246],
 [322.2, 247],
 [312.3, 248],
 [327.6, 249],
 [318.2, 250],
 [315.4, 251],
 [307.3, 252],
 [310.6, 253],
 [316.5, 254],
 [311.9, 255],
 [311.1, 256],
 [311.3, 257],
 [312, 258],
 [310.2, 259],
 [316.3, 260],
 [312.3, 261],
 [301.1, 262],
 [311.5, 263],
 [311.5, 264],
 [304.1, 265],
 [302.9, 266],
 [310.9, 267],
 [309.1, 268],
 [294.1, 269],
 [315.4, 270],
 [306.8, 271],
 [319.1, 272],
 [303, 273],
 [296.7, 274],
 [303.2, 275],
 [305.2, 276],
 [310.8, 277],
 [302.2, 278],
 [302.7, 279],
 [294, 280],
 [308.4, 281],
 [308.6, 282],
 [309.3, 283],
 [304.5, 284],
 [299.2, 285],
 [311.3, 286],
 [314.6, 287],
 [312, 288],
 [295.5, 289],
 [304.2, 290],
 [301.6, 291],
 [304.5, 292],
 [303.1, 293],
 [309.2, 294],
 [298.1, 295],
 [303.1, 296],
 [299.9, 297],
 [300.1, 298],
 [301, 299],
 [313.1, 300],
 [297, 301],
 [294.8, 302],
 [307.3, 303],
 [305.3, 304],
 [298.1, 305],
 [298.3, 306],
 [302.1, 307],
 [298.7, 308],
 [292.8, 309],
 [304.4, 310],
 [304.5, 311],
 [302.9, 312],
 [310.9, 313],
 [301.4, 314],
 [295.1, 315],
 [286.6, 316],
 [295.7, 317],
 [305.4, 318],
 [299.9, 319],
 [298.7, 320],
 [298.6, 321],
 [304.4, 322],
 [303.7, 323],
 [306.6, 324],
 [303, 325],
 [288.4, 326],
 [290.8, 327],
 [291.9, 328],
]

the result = -0.184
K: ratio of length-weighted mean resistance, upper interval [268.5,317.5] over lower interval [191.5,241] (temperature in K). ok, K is 1.1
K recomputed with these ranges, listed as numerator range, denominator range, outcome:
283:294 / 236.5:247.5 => 1.05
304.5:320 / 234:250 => 1.05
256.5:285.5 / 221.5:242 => 1.33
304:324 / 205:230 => 1.08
